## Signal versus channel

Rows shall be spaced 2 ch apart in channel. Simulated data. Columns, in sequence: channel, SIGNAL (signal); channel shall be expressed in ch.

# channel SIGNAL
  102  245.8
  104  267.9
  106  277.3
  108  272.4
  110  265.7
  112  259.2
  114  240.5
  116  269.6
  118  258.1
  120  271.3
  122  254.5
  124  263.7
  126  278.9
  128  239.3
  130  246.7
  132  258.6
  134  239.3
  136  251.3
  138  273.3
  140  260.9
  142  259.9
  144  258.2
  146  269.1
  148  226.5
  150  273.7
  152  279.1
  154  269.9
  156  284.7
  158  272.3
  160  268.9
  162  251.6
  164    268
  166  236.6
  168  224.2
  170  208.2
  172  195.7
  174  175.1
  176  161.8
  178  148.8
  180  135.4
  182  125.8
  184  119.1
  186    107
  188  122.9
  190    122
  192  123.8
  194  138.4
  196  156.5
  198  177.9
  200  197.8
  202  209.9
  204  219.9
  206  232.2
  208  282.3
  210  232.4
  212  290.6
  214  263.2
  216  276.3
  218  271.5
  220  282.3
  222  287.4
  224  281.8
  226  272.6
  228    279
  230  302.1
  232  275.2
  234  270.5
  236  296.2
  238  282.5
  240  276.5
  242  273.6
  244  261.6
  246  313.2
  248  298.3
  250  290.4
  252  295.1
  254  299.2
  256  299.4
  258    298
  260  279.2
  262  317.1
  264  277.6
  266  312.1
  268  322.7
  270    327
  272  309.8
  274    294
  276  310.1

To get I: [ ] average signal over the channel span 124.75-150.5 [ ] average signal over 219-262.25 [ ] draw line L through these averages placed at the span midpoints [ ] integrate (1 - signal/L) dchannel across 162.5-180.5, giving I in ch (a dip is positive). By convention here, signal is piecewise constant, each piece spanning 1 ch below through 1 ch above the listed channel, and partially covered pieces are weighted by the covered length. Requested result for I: 4.6 ch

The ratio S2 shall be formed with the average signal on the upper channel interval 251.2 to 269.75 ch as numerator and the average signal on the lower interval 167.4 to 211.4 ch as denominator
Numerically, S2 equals 1.73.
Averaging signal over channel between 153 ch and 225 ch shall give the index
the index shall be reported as 212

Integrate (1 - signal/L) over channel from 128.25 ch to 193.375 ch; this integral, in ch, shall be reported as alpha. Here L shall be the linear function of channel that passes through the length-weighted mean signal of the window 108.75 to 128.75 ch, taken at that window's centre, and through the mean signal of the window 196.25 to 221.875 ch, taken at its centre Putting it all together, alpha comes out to 9.60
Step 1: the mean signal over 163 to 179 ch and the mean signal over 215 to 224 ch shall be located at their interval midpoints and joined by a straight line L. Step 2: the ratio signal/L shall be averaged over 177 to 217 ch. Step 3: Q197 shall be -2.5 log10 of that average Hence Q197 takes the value 0.323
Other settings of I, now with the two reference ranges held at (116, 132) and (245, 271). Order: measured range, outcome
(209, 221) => 0.8 ch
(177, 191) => 7.7 ch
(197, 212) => 3.1 ch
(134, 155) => 0.4 ch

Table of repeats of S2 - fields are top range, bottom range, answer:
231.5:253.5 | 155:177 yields 1.23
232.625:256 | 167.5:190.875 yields 1.88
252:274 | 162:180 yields 1.51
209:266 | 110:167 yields 1.09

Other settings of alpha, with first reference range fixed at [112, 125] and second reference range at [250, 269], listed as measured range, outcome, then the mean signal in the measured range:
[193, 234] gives 5.7 ch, 247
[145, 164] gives 0.2 ch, 266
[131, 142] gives 0.3 ch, 257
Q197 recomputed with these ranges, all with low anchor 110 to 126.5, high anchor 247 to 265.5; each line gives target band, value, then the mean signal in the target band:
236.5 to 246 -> 0.05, 279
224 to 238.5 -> 0.03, 283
